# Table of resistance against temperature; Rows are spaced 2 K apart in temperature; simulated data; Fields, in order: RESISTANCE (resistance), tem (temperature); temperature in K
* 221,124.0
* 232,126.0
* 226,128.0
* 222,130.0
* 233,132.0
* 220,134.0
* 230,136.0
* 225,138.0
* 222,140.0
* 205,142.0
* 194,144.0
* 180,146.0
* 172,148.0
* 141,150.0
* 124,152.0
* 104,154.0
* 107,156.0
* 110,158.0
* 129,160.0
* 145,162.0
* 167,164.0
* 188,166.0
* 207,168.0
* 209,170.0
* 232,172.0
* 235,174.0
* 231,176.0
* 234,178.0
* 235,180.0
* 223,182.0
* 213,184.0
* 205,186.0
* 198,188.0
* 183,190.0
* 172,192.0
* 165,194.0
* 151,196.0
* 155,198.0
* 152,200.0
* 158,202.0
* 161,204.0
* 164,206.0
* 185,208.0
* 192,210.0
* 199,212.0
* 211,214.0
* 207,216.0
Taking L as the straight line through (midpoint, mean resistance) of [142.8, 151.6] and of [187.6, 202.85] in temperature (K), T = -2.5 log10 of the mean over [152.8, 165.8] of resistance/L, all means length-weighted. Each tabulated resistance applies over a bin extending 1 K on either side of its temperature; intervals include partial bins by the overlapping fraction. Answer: 0.27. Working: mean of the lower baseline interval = 169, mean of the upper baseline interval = 166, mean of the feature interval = 131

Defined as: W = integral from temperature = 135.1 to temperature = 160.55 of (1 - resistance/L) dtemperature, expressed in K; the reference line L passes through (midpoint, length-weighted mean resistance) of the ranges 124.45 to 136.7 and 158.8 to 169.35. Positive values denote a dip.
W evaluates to 4.3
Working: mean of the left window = 227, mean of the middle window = 165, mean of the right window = 168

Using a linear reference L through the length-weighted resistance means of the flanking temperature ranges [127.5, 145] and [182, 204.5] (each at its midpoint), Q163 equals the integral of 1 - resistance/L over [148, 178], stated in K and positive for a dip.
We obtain 4.3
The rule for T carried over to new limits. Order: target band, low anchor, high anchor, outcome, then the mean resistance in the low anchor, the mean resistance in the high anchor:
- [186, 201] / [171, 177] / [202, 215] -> 0.20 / 233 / 183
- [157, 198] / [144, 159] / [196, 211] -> -0.25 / 138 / 166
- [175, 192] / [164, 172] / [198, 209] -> -0.15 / 201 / 163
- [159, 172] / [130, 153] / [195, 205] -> 0.00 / 196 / 155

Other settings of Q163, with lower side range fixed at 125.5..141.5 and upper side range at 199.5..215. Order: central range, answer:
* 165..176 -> -0.8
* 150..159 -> 4.1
